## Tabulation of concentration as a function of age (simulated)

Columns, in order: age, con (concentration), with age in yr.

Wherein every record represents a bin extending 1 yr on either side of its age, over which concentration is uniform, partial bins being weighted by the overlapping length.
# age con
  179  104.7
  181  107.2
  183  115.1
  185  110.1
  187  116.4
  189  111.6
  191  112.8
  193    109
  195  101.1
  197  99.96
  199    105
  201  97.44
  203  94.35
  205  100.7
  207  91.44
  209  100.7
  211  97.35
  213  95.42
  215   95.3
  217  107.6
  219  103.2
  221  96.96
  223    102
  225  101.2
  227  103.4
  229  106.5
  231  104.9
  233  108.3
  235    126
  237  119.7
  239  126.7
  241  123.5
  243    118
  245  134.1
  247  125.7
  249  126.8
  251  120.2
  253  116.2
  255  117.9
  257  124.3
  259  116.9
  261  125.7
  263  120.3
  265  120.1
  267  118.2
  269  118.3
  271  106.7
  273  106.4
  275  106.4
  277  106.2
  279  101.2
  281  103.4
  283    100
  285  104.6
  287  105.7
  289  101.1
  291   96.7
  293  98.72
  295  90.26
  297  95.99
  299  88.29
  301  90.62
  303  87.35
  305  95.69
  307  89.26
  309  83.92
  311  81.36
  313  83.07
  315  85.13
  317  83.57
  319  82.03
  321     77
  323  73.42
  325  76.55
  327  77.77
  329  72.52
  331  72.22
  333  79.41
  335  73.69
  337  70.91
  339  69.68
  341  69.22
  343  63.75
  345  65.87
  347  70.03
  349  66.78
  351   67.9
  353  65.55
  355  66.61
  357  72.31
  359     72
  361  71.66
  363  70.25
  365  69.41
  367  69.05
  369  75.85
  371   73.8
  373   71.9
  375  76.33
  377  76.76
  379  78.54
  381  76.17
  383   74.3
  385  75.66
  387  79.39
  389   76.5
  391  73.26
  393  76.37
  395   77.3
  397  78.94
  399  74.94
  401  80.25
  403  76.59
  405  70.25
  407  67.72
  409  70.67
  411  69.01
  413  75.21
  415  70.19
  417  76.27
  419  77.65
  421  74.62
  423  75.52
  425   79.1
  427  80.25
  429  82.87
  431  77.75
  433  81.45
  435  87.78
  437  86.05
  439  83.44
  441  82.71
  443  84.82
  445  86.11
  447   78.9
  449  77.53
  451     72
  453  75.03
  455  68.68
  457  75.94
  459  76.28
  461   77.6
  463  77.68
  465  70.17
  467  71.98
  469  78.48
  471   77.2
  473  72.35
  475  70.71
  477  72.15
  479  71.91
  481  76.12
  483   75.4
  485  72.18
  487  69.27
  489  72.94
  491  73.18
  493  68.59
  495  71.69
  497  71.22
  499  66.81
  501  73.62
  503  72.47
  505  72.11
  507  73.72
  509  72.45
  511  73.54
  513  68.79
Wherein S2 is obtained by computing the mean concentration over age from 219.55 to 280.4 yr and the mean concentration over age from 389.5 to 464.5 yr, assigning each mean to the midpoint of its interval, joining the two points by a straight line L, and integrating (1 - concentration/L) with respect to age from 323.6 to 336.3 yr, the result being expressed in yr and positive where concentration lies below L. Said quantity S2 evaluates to 2.9 yr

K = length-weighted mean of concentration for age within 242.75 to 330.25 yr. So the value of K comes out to 101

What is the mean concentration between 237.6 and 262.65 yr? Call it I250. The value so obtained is 123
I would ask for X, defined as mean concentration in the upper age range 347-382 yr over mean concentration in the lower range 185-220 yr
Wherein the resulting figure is 0.70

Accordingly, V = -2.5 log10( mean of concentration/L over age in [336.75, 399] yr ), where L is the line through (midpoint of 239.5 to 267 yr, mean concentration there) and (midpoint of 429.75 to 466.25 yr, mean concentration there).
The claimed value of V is 0.31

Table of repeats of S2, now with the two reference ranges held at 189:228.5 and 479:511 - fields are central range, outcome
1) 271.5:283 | -1.2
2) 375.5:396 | 1.7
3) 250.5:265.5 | -3.8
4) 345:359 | 3.0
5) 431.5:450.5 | -1.3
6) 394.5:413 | 1.7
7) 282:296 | -1.0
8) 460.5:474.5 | 0.0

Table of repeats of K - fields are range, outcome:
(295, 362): 77.2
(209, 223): 99.6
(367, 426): 75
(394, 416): 73.7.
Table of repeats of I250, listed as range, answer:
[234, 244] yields 123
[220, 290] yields 113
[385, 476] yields 76.7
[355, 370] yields 71.2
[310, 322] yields 82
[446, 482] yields 74.5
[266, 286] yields 107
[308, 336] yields 78.7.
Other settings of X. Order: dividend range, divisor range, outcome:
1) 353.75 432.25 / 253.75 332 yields 0.77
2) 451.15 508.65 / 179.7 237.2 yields 0.70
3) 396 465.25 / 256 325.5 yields 0.78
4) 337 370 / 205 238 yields 0.67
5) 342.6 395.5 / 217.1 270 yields 0.62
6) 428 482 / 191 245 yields 0.73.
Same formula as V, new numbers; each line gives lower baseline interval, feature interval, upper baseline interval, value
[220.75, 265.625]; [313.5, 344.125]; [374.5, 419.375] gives 0.24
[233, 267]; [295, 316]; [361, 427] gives 0.18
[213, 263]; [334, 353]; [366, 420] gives 0.27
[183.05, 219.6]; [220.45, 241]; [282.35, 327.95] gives -0.12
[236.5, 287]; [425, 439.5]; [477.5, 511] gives 0.02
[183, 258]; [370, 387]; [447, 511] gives 0.16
